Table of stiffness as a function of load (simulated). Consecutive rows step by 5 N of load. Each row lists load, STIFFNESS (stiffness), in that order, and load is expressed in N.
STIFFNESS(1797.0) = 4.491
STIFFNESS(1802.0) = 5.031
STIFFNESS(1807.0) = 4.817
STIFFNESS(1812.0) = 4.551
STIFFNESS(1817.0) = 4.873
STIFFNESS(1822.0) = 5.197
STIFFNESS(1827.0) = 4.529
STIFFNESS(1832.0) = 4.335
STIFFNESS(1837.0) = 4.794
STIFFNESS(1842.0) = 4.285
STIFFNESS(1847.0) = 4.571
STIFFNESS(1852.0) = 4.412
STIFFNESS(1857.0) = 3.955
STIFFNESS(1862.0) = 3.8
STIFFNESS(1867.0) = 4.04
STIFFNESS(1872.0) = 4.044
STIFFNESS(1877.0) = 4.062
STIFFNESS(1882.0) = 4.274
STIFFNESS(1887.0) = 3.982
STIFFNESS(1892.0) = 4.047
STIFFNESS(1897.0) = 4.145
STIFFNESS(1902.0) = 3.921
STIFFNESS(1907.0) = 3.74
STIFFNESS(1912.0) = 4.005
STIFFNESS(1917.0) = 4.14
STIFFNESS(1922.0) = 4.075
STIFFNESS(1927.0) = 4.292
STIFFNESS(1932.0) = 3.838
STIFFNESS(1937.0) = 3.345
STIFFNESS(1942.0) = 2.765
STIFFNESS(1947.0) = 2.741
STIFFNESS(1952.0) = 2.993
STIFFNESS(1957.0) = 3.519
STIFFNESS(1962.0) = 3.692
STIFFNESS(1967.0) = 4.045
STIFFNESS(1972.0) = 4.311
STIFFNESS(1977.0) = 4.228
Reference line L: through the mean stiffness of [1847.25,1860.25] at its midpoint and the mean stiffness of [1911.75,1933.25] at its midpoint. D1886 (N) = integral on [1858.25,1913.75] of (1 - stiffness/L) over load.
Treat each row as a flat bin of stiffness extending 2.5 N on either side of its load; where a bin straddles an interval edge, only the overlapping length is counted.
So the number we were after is 2.1 N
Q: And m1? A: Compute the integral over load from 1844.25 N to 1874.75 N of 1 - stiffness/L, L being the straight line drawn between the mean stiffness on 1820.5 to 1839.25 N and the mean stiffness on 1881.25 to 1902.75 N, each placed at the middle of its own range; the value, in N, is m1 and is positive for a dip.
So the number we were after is 1.8 N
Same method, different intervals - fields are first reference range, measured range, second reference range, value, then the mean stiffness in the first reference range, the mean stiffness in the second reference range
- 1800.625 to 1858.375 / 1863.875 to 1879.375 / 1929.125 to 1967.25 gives 0.5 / 4.62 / 3.34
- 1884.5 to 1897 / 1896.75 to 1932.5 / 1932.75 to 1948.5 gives -4.7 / 4.04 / 3.06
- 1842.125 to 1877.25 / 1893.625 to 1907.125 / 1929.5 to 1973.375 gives -0.5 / 4.14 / 3.45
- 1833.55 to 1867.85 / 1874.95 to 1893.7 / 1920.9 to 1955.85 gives -0.7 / 4.28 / 3.41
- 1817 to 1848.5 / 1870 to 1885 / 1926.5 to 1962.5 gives 0.0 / 4.64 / 3.33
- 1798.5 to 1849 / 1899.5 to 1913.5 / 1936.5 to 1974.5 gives 0.1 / 4.7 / 3.43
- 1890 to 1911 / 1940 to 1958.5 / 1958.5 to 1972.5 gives 4.5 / 3.96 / 3.94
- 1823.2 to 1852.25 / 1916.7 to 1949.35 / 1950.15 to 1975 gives 3.1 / 4.53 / 3.74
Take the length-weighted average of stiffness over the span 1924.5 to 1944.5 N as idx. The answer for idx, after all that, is 3.56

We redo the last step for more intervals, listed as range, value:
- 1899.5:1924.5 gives 3.98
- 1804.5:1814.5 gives 4.68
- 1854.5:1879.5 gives 3.98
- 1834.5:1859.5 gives 4.4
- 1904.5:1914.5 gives 3.87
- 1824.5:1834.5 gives 4.43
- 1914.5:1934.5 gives 4.09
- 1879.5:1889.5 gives 4.13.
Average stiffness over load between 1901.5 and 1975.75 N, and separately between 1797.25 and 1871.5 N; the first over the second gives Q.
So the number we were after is 0.82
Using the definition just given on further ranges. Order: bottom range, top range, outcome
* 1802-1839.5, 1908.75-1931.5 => 0.86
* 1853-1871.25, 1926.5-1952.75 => 0.82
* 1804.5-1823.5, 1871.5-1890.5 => 0.85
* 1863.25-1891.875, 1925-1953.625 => 0.82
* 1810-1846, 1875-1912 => 0.87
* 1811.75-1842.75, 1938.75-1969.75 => 0.71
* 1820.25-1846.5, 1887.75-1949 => 0.82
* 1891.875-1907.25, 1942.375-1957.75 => 0.75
